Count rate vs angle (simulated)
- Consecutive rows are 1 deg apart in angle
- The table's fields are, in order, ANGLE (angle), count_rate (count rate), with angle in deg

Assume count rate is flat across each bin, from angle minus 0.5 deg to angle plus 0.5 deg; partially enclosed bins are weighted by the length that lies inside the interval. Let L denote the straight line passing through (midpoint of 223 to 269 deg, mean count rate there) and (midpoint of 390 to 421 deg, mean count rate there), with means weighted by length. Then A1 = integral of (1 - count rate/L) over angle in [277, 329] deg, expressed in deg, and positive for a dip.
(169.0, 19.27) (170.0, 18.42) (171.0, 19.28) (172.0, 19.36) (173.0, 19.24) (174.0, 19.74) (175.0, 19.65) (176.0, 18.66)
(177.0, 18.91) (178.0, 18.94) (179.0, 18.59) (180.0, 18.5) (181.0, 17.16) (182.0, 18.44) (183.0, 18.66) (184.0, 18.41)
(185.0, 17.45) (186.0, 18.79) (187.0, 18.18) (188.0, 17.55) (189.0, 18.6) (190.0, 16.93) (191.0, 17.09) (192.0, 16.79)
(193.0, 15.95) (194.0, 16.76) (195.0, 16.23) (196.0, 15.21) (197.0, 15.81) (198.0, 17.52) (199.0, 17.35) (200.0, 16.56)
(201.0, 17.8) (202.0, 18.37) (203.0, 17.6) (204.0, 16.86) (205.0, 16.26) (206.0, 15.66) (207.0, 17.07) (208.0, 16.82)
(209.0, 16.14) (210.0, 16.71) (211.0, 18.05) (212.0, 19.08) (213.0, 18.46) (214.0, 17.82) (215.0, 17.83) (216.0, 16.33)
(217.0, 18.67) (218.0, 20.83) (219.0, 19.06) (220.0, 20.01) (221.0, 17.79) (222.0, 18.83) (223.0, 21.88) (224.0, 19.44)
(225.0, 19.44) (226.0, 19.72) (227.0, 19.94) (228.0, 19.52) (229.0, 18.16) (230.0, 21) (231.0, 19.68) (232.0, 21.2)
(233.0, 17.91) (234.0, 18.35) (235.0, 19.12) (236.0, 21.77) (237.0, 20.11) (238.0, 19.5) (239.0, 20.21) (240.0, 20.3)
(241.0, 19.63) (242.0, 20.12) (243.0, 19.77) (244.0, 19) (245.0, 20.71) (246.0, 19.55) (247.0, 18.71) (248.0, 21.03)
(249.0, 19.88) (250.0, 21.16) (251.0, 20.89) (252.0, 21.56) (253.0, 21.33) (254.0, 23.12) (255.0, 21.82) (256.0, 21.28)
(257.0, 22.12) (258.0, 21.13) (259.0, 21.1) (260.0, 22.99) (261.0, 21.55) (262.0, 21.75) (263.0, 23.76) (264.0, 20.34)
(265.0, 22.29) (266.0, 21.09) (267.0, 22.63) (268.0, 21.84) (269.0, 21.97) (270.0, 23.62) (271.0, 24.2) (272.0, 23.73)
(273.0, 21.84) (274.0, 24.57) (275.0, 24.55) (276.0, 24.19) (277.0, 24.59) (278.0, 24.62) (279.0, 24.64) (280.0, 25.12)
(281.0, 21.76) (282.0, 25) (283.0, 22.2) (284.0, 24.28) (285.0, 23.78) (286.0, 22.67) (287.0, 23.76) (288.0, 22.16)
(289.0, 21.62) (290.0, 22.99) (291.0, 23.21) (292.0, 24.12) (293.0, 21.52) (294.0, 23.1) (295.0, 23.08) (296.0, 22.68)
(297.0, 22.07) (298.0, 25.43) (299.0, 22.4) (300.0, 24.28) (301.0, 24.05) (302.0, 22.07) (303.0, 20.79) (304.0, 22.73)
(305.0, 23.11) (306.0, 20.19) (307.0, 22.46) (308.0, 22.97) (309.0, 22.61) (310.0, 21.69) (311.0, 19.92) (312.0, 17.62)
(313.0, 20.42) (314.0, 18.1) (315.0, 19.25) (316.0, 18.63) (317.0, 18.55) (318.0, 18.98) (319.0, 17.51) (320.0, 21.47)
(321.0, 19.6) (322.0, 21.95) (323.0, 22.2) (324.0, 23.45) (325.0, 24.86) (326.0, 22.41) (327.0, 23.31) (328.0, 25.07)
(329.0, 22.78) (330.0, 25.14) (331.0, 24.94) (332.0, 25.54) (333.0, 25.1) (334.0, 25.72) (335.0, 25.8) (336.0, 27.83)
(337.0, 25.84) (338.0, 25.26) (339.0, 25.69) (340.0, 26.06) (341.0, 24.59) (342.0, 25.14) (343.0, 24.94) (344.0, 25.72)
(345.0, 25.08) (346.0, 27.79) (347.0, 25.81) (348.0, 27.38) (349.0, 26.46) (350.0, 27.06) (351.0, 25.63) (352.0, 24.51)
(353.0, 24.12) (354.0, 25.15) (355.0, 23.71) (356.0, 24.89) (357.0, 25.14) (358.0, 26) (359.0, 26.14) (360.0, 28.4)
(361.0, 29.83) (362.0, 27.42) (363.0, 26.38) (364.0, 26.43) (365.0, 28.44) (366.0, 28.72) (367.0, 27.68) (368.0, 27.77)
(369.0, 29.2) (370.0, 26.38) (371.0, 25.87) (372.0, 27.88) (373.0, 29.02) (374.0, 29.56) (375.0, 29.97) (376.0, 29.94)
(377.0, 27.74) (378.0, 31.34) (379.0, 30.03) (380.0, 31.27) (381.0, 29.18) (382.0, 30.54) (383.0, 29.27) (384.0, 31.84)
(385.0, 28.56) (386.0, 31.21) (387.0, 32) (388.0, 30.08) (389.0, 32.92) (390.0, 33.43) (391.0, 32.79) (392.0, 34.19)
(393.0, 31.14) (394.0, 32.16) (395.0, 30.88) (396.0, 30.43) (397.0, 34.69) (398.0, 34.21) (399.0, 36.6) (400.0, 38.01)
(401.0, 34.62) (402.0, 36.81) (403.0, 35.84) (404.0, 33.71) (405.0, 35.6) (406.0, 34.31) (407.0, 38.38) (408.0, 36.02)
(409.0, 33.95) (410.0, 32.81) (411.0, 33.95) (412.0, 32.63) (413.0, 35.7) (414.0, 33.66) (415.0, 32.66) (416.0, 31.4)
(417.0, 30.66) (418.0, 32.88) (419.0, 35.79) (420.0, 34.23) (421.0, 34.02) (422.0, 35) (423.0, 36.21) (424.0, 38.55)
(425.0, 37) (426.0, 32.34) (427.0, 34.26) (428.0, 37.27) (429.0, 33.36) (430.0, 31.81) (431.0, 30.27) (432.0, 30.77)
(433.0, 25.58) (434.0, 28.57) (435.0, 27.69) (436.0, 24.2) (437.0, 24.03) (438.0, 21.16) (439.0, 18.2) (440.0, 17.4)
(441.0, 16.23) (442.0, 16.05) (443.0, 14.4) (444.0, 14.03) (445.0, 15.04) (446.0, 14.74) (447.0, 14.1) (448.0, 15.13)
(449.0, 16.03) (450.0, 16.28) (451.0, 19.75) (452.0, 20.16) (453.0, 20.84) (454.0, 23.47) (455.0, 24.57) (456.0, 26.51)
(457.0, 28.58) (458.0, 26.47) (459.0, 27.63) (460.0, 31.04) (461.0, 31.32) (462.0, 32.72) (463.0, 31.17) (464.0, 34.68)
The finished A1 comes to 6.3 deg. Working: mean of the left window 20.6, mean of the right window 34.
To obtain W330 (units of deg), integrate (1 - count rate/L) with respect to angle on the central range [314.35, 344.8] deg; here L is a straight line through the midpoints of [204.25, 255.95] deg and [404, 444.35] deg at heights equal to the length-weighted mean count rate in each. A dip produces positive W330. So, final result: 1.8 deg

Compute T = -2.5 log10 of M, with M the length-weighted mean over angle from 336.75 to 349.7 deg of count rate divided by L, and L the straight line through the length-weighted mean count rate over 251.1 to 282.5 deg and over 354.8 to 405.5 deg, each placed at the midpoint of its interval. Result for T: 0.082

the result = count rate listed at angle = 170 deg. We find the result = 18.42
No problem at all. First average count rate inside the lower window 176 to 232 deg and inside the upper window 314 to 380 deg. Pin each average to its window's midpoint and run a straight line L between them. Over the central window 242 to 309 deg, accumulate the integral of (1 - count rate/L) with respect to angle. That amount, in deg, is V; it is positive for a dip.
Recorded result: -2.0 deg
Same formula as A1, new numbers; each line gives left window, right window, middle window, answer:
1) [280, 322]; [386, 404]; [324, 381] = 3.41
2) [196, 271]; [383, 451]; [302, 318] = 2.15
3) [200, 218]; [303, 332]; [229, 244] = -1.07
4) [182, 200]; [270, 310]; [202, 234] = 0.67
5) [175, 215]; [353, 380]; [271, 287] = -0.97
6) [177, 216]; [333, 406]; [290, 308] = 1.10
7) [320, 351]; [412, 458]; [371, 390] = -3.39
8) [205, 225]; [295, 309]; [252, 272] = -1.43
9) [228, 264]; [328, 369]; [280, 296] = -0.17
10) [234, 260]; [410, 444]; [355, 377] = -0.93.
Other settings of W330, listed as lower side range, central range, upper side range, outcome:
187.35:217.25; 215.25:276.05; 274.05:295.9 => -0.9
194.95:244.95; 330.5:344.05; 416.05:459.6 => -1.9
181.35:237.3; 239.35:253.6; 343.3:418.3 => 0.3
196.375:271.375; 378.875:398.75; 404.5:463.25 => -4.4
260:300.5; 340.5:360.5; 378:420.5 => 2.3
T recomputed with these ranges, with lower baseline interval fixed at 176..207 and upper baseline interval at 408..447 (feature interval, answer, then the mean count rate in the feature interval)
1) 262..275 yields -0.08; 22.7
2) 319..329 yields 0.06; 22.4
